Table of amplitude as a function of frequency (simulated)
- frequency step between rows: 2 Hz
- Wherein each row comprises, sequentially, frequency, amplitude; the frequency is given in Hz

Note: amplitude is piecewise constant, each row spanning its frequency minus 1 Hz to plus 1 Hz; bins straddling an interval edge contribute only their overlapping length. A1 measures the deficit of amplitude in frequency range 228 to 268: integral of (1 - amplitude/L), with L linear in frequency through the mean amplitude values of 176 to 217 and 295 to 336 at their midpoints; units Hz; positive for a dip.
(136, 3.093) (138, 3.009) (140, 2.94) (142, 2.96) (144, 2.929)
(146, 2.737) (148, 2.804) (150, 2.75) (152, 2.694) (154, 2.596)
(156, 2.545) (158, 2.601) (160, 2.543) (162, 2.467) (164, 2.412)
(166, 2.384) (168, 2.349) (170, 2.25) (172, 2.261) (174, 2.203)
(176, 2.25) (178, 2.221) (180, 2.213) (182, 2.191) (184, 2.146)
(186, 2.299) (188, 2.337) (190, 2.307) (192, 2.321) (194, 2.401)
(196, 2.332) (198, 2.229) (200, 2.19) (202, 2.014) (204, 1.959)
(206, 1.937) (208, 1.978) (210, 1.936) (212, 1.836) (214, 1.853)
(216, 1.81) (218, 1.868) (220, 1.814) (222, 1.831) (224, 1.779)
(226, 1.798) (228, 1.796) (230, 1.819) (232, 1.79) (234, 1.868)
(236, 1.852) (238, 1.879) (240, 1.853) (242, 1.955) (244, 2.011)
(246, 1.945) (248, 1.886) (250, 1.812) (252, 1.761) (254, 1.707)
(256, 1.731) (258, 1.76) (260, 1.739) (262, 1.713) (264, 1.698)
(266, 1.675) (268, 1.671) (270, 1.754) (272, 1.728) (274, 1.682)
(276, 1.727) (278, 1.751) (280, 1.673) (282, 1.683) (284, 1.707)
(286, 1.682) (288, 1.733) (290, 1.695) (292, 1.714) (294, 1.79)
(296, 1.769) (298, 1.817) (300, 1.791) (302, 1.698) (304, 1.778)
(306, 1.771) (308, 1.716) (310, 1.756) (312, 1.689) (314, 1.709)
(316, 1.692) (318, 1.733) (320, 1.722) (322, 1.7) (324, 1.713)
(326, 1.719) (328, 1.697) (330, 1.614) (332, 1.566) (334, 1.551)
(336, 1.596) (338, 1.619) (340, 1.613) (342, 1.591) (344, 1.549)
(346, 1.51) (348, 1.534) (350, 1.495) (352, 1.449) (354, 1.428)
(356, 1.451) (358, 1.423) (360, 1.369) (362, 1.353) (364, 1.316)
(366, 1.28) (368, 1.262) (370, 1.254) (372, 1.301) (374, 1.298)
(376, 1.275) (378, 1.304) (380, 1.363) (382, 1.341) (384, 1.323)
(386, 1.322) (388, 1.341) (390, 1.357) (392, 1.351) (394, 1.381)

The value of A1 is 2.8 Hz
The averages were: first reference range 2.13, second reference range 1.71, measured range 1.81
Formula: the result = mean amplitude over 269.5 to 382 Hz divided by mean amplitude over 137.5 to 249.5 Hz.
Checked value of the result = 0.72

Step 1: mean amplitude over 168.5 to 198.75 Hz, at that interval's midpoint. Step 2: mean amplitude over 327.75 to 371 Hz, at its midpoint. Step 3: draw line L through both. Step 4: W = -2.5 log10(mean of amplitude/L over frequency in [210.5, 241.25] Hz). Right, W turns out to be 0.13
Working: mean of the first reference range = 2.27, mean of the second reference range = 1.47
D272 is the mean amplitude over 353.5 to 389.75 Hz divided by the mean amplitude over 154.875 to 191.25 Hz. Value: 0.57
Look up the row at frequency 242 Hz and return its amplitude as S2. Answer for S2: 1.955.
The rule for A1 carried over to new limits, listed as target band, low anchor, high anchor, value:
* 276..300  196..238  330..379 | -1.0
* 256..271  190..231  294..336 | 1.0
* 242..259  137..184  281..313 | 1.5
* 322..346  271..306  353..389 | -1.7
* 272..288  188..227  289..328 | 1.0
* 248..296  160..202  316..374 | 3.4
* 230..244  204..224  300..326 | -0.3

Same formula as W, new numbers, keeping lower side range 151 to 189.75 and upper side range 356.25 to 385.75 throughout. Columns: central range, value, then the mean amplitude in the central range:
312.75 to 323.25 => -0.07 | 1.71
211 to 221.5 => 0.16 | 1.84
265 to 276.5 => 0.08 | 1.71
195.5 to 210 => 0.06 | 2.07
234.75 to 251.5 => 0.05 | 1.89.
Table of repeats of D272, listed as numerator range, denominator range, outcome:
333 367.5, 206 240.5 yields 0.80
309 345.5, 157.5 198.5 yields 0.71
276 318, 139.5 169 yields 0.65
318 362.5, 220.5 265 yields 0.86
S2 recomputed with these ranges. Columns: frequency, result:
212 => 1.836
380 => 1.363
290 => 1.695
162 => 2.467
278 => 1.751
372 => 1.301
